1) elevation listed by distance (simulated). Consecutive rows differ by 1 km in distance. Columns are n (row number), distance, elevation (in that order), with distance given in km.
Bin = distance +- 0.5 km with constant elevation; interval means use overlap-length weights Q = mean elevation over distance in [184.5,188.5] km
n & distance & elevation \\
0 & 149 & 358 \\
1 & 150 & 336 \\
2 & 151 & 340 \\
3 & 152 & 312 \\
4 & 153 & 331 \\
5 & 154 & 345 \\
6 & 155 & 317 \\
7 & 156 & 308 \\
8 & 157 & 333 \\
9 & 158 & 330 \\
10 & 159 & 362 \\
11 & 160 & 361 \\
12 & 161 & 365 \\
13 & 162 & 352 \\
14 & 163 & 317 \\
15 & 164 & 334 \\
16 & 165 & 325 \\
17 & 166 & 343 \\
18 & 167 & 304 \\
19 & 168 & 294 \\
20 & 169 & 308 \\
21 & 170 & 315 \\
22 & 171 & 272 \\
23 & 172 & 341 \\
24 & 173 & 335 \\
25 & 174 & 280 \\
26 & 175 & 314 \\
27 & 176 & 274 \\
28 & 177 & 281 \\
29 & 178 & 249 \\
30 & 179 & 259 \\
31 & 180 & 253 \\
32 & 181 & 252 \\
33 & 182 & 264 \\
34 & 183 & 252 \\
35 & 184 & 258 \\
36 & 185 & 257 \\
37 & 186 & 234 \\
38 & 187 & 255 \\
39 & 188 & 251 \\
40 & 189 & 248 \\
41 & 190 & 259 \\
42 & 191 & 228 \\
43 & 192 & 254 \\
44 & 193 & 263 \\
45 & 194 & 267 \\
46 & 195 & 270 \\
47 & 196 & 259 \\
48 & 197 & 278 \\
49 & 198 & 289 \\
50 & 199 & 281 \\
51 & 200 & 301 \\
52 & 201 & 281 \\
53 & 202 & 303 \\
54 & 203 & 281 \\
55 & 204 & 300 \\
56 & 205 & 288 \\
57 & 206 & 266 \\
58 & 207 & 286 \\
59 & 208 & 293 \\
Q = 249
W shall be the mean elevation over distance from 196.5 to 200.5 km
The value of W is 287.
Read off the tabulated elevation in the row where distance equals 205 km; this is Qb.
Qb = 288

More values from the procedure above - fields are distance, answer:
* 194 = 267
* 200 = 301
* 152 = 312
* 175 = 314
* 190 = 259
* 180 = 253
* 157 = 333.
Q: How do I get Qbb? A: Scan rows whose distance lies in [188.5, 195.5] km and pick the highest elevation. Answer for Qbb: 270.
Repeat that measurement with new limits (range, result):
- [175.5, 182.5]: 281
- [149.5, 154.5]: 345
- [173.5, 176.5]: 314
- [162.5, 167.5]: 343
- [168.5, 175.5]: 341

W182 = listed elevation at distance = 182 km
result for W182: 264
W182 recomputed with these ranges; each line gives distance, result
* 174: 280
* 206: 266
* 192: 254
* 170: 315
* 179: 259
